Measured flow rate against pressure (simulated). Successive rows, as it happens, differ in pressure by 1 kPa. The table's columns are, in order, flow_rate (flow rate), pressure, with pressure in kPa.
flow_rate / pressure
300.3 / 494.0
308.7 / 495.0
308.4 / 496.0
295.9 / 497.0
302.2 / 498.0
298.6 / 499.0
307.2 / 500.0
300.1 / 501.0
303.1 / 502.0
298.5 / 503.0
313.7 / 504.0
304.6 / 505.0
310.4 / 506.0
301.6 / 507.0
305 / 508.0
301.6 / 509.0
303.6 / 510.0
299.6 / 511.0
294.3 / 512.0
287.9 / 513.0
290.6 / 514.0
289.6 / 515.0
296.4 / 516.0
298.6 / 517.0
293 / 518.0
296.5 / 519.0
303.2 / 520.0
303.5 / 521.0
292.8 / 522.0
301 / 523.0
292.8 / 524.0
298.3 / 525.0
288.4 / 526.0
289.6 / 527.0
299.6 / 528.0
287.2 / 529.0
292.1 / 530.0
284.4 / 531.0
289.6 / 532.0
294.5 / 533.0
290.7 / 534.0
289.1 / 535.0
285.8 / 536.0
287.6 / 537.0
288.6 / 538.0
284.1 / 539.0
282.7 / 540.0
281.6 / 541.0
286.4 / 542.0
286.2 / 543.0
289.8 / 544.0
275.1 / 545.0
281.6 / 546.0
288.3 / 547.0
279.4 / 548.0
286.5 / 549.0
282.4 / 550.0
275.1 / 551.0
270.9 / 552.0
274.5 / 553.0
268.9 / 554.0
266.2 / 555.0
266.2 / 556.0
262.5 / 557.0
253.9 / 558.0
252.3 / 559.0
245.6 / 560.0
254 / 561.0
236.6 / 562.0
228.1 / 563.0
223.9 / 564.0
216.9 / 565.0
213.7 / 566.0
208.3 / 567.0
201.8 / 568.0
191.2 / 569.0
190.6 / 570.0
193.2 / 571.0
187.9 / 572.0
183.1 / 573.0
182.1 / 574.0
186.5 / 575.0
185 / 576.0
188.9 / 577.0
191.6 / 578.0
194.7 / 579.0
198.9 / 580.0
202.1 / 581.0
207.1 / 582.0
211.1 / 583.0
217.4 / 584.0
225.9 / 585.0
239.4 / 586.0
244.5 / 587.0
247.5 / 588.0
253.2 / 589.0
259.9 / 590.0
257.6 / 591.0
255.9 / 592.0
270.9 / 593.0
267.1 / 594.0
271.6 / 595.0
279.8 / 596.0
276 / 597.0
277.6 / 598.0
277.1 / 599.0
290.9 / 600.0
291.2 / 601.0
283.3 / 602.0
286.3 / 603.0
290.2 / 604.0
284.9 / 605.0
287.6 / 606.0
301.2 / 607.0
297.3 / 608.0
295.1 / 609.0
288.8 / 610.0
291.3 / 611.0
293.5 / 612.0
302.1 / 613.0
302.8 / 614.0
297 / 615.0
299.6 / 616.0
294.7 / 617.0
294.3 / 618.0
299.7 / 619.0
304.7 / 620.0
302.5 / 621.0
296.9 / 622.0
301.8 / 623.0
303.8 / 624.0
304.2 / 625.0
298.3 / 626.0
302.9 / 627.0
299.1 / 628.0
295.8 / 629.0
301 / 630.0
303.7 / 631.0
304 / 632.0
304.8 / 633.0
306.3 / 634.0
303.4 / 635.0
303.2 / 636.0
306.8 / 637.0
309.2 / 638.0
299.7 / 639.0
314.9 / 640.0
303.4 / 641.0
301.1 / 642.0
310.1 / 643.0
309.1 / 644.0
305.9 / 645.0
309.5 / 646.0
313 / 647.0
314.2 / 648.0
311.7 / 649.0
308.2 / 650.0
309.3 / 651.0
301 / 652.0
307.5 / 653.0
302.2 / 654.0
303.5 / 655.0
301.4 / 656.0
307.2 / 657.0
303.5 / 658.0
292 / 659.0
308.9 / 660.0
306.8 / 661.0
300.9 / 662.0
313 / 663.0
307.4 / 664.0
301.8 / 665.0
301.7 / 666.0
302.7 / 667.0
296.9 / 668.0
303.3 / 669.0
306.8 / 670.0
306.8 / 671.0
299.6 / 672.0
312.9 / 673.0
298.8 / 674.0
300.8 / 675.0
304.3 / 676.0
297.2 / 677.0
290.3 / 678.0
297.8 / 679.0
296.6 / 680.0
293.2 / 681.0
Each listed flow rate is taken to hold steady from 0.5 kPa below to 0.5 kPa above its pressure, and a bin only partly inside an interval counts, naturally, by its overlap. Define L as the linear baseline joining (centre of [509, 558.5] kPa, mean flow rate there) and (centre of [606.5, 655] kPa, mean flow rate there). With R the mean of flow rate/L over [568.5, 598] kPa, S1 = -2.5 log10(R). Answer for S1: 0.301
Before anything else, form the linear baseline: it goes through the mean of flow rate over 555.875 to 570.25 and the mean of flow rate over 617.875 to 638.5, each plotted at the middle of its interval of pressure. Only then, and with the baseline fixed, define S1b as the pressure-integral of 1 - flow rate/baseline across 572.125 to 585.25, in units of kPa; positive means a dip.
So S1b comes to 2.65 kPa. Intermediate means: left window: 229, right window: 302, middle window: 197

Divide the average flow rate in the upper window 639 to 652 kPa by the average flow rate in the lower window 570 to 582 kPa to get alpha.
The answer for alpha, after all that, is 1.61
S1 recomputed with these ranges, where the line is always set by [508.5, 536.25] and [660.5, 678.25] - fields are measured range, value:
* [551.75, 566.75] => 0.19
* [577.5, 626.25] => 0.10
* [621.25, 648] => -0.01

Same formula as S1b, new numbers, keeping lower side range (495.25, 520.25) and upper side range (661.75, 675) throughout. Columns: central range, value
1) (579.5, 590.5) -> 2.7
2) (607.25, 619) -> 0.2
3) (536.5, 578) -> 7.7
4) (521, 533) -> 0.3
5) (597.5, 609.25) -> 0.5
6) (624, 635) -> 0.0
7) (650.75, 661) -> 0.0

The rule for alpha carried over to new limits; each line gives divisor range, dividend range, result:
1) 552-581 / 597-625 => 1.33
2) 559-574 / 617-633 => 1.41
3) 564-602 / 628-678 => 1.33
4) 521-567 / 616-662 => 1.11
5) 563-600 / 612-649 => 1.35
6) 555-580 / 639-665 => 1.43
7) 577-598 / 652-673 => 1.27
